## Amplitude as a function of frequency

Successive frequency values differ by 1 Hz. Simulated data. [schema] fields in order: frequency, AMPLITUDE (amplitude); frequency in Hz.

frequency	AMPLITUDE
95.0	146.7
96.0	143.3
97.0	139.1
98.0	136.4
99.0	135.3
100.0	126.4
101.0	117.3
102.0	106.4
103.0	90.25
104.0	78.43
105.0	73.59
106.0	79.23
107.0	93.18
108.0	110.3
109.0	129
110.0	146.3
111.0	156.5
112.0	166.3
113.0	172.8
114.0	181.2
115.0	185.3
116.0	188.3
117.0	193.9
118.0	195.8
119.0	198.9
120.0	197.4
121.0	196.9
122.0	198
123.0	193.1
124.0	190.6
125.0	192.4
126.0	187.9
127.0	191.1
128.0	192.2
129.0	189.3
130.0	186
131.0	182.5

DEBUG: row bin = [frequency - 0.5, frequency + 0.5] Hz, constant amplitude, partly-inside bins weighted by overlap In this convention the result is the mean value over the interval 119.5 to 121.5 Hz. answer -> 197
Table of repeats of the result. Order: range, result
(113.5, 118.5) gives 189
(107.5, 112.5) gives 142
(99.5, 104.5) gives 104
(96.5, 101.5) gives 131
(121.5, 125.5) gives 194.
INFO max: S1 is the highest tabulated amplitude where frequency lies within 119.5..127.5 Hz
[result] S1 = 198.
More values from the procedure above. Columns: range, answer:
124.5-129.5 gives 192.4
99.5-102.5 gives 126.4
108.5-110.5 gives 146.3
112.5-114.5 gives 181.2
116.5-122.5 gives 198.9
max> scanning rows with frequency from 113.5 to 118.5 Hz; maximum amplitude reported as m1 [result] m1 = 195.8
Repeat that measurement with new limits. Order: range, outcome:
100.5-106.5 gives 117.3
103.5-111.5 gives 156.5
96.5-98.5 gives 139.1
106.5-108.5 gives 110.3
